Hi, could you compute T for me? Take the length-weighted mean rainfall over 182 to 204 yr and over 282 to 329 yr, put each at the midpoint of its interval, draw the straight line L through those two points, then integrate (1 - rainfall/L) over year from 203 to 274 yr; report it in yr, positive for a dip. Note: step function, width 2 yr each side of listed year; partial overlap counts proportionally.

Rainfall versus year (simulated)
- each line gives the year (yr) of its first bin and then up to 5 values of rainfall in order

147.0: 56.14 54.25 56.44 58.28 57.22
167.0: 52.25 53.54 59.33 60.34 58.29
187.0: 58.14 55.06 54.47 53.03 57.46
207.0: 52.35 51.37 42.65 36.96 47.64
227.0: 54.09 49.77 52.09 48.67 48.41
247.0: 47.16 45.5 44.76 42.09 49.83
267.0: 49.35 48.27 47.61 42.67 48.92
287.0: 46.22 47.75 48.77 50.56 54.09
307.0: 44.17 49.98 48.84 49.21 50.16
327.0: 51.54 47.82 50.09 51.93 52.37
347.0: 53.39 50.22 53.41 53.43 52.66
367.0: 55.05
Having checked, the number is 7.0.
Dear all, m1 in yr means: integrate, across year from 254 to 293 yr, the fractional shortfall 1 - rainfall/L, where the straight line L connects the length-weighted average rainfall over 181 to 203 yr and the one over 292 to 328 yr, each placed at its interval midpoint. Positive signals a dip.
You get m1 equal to 3.6 yr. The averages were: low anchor 55.9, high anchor 49.6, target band 46.8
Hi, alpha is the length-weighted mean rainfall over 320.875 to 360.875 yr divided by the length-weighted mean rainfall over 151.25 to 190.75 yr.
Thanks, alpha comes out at 0.9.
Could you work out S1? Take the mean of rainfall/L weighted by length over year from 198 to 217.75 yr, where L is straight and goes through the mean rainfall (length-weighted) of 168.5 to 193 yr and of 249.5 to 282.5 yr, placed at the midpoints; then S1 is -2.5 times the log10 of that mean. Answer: 0.07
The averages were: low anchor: 57.3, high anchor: 46.4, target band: 50.7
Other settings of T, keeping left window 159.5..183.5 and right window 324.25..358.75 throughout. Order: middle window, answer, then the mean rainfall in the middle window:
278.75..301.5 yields 2.2 yr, 48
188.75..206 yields 0.3 yr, 54.9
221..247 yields 2.4 yr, 49.9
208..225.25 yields 3.2 yr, 45.2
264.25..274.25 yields 0.9 yr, 48.7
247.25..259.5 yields 2.1 yr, 44.8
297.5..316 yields 1.1 yr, 49.5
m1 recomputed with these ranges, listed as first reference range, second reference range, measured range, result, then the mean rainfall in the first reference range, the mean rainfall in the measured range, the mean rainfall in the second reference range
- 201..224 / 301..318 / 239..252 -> 0.3 yr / 48.1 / 47.4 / 49.3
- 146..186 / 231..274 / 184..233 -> 1.0 yr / 56.7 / 51.2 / 47.7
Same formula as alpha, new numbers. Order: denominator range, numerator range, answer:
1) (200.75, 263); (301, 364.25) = 1.06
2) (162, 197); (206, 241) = 0.85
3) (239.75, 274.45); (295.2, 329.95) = 1.06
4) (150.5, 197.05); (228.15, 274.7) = 0.85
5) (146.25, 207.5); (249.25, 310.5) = 0.85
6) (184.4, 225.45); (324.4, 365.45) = 1.01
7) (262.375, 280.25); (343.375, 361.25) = 1.11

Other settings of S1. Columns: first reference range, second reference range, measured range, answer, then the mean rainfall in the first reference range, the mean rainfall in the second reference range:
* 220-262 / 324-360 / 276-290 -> 0.07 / 47.8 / 51.5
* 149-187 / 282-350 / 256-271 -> 0.11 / 56.7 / 49.8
